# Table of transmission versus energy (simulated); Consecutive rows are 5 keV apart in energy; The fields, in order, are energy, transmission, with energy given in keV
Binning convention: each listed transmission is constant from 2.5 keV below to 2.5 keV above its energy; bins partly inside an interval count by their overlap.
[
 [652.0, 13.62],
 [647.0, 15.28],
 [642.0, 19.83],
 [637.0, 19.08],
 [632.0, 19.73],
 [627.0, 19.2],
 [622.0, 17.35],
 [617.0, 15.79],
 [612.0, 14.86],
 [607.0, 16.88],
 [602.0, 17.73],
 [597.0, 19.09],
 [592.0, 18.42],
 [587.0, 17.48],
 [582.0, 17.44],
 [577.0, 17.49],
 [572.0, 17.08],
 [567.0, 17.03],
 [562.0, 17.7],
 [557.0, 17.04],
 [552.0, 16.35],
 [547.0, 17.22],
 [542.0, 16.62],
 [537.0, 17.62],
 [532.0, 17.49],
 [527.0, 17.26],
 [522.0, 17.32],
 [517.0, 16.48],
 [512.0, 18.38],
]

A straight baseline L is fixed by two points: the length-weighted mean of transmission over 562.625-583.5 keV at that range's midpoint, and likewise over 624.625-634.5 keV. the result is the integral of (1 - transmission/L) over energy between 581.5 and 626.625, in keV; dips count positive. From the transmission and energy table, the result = 2.8 keV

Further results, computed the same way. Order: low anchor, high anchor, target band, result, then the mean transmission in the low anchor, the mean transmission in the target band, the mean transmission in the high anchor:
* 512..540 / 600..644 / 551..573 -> 0.5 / 17.3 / 17.1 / 17.8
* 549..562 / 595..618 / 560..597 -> -1.6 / 16.9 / 17.6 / 16.9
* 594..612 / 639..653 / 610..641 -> -1.5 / 17.5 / 17.8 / 16.6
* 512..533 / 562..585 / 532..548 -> 0.1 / 17.3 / 17.2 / 17.3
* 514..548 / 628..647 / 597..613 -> 1.2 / 17.2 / 17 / 19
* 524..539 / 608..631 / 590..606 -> -1.1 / 17.4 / 18.3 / 17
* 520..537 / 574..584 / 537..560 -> 0.7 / 17.4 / 16.9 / 17.4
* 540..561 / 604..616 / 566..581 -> -0.7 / 16.9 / 17.2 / 15.9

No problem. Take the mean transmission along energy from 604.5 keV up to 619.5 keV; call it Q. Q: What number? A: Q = 15.8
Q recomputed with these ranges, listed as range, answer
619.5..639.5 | 18.8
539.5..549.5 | 16.9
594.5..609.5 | 17.9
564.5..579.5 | 17.2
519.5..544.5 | 17.3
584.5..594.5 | 17.9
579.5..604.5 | 18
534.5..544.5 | 17.1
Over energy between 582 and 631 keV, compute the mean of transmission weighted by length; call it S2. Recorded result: 17.5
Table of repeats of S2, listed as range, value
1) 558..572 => 17.3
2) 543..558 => 16.8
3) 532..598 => 17.4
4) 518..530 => 17.2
